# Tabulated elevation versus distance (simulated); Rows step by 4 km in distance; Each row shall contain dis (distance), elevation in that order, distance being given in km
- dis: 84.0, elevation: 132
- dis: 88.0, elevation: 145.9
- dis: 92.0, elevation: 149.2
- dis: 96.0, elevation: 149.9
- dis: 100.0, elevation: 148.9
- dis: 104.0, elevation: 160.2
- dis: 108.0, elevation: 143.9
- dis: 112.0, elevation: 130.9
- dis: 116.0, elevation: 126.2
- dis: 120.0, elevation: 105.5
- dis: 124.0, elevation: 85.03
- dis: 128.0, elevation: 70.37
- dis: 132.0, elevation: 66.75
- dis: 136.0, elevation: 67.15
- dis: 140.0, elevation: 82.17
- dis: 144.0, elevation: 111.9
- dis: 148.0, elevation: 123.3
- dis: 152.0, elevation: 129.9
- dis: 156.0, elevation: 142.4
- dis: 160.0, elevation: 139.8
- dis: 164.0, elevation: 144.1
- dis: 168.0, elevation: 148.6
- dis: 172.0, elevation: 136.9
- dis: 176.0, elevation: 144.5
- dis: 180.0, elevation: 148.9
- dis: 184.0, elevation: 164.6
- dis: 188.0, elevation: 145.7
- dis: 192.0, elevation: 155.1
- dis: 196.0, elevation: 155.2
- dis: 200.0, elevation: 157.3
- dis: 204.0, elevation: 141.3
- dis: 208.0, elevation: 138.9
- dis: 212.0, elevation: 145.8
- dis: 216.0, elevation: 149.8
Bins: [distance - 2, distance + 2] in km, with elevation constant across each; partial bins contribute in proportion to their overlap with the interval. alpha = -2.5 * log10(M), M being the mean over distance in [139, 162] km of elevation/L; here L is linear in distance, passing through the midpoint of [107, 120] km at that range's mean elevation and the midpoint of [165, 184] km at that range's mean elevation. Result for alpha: 0.14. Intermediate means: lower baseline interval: 129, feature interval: 123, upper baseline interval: 147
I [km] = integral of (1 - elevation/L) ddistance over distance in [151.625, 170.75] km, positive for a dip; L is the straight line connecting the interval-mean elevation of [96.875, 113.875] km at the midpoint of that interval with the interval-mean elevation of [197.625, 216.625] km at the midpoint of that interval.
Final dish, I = 0.6 km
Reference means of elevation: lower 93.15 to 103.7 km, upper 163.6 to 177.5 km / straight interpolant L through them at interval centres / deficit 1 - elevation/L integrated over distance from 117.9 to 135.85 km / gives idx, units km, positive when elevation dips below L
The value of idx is 8.18 km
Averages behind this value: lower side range 151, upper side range 143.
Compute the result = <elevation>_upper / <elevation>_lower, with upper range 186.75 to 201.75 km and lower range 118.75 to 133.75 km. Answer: 1.9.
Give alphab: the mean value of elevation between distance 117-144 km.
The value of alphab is 83.6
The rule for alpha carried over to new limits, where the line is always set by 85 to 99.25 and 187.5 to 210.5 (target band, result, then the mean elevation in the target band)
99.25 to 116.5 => 0.03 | 143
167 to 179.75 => 0.04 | 144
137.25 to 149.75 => 0.39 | 103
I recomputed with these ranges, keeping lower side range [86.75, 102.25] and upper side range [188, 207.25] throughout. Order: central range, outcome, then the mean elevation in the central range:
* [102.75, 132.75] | 7.5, 112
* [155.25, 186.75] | 0.8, 146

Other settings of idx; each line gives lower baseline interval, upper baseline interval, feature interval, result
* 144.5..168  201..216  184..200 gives -1.5 km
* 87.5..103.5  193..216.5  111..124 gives 3.0 km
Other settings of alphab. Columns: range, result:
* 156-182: 144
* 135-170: 123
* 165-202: 151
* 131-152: 95.1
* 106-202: 126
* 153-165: 141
